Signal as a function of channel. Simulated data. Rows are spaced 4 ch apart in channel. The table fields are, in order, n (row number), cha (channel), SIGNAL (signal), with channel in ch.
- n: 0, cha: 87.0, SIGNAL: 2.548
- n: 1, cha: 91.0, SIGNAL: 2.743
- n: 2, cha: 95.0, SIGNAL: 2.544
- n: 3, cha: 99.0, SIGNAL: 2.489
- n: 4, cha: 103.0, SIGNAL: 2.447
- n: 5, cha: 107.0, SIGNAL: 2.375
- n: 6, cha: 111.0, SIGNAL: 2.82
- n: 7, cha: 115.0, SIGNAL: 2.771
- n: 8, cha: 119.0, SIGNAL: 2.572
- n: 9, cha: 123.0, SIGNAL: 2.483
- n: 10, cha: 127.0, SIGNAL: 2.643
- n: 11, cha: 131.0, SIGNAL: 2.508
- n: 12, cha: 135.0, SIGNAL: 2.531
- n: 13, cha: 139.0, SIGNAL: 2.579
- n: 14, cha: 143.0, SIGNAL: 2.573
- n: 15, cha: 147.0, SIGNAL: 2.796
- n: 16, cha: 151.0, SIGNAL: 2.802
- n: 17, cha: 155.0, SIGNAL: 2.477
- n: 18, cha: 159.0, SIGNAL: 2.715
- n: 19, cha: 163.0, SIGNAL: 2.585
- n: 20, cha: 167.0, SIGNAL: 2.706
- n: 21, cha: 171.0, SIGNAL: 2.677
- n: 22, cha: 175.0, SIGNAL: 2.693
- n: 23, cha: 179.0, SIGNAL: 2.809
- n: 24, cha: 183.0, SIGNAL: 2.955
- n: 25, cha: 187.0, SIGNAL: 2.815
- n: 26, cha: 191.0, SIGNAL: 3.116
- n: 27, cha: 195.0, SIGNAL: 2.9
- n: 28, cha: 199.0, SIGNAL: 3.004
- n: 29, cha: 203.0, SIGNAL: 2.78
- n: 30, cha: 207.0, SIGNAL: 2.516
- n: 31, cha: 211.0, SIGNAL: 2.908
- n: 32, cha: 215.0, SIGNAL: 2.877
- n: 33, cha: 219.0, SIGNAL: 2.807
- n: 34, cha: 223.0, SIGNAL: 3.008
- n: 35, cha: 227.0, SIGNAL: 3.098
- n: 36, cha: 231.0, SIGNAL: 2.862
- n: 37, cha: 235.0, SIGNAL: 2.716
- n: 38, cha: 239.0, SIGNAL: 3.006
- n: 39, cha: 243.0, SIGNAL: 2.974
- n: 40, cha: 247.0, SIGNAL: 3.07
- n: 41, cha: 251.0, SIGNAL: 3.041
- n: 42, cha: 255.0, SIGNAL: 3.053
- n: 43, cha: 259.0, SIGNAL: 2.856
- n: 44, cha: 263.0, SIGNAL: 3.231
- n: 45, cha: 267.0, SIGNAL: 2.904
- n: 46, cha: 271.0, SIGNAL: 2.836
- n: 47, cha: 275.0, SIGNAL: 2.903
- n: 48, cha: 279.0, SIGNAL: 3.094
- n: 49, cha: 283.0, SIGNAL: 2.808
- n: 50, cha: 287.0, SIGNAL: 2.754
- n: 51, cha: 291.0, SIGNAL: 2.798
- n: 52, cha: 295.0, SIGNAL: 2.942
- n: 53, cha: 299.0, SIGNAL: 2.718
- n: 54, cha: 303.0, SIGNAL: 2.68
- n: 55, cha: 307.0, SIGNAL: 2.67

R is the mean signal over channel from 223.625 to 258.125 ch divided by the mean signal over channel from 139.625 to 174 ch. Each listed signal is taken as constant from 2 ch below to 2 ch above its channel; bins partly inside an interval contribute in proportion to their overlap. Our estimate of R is 1.12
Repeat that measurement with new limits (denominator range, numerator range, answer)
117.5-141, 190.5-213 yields 1.12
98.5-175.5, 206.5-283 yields 1.13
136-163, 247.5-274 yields 1.13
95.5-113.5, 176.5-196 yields 1.15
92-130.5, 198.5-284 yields 1.14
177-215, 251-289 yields 1.03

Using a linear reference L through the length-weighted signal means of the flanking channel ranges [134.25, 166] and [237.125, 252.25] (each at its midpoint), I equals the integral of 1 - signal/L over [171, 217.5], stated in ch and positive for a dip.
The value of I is -0.5 ch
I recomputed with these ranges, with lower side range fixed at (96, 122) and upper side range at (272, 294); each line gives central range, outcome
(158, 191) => -0.99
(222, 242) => -1.09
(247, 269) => -1.49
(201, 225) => -0.55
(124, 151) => 0.08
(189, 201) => -1.26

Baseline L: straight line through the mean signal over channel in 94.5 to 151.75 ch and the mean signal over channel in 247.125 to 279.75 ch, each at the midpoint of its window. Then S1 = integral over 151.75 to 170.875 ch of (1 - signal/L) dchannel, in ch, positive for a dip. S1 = 0.4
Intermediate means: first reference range 2.59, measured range 2.64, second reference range 2.99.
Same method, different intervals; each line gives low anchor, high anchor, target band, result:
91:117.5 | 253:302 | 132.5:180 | 0.4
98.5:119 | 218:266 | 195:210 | 0.4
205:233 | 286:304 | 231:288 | -2.5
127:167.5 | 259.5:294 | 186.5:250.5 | -2.9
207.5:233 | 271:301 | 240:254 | -0.7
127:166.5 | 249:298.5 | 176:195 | -1.3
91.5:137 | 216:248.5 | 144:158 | 0.0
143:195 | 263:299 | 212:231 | -0.8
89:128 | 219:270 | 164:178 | 0.4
